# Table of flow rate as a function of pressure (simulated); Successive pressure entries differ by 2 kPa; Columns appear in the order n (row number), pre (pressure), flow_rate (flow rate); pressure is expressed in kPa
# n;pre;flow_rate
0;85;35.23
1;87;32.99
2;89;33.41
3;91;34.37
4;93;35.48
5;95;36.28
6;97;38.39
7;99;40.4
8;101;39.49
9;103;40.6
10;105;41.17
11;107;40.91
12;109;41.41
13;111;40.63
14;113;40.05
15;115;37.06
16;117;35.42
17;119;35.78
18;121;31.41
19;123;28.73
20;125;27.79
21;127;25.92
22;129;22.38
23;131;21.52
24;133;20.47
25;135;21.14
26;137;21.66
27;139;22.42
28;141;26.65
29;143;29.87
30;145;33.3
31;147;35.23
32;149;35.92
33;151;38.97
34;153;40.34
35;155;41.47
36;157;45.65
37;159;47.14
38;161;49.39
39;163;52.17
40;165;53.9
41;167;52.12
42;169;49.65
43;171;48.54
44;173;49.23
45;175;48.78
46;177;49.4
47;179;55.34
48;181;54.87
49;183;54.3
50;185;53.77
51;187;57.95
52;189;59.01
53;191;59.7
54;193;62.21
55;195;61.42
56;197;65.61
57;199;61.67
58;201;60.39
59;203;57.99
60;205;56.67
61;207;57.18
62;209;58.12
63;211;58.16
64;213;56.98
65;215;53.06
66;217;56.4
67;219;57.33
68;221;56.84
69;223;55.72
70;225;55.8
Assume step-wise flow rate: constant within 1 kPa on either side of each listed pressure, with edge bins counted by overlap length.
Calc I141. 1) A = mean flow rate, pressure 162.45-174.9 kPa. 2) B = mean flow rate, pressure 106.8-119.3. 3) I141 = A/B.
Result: 1.31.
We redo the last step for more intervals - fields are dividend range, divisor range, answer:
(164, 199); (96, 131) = 1.56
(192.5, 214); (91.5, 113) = 1.51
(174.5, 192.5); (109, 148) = 1.86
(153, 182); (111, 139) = 1.73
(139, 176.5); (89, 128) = 1.18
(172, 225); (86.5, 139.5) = 1.72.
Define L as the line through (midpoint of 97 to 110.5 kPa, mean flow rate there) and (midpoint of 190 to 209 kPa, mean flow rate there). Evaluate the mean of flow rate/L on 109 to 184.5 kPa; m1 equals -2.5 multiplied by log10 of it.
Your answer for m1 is 0.28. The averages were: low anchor 40.5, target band 38.6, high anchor 60.2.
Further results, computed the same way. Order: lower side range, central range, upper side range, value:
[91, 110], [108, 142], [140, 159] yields 0.28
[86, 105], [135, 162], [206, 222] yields 0.29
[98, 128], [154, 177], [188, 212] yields 0.04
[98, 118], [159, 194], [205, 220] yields -0.05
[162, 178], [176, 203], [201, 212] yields -0.07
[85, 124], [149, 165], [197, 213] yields 0.08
